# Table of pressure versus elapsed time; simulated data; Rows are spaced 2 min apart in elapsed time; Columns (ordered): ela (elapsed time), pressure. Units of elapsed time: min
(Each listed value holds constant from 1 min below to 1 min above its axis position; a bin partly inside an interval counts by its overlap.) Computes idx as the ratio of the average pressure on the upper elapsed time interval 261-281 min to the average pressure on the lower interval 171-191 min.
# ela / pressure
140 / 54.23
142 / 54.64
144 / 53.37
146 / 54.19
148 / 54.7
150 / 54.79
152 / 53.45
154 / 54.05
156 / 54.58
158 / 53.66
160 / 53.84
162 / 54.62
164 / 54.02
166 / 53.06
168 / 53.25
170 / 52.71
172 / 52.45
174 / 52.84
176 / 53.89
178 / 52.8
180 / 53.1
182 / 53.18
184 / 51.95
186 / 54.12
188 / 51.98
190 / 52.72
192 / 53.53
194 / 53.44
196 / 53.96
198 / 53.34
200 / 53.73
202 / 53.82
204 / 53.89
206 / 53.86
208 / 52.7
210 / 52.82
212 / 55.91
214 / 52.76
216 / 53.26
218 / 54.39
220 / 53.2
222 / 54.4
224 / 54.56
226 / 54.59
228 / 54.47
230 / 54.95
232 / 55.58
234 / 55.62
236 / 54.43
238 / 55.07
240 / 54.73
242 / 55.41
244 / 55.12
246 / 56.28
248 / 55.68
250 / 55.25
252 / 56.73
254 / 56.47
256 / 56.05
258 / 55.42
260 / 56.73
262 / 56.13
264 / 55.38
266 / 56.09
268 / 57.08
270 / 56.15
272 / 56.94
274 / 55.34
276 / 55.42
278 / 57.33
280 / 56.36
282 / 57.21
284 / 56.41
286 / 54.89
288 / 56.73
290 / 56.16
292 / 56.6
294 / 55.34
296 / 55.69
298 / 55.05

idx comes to 1.06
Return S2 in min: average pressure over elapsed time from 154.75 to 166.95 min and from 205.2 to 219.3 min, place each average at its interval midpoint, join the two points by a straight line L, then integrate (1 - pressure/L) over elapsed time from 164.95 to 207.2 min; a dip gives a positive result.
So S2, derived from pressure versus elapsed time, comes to 0.5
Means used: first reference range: 54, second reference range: 53.7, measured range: 53.2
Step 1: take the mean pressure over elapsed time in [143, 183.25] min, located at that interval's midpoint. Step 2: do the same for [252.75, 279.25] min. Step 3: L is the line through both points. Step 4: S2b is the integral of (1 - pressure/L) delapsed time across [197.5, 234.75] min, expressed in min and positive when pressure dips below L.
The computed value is 0.58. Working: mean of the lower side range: 53.6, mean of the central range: 54.1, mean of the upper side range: 56.2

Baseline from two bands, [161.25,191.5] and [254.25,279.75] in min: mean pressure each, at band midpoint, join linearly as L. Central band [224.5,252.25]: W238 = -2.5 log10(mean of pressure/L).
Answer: 0.00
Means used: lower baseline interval 53.1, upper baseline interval 56.2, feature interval 55.2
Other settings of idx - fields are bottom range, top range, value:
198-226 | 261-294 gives 1.05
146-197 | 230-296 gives 1.05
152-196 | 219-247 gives 1.03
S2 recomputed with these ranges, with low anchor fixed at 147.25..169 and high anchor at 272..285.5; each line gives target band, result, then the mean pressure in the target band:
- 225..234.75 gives 0.1 min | 55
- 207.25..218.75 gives 0.3 min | 53.6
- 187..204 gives 0.4 min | 53.3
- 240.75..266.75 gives 0.0 min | 55.9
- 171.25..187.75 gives 0.4 min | 53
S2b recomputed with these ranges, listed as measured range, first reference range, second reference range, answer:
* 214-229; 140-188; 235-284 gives 0.27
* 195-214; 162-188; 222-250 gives 0.12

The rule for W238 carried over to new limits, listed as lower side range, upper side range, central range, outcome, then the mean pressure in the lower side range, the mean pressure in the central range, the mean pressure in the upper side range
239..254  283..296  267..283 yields -0.01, 55.7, 56.5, 56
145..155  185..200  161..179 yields 0.01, 54.2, 53.3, 53.3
